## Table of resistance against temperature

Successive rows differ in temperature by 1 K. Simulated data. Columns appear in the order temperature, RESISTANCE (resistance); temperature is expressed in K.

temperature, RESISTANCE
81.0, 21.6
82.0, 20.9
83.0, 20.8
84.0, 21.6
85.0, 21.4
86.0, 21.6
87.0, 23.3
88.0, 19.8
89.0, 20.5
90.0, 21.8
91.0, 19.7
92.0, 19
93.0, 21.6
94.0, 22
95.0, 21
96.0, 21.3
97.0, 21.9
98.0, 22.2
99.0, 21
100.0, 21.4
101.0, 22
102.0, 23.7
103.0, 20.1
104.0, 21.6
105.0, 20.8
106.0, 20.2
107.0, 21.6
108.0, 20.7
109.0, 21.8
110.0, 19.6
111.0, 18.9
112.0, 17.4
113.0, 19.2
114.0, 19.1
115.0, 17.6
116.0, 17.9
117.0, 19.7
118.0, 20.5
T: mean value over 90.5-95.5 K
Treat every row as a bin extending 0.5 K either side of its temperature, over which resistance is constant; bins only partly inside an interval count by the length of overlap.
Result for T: 20.7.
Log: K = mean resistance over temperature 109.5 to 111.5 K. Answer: 19.2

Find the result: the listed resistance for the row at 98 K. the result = 22.2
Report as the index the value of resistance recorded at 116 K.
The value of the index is 17.9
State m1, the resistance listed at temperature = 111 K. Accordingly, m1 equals 18.9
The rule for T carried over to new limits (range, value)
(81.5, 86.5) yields 21.3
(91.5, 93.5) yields 20.3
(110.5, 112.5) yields 18.1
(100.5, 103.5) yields 21.9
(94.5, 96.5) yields 21.1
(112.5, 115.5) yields 18.6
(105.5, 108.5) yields 20.8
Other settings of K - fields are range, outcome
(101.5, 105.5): 21.6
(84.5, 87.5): 22.1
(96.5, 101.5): 21.7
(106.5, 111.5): 20.5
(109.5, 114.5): 18.8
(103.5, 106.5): 20.9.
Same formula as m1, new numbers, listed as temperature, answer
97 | 21.9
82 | 20.9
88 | 19.8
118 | 20.5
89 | 20.5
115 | 17.6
